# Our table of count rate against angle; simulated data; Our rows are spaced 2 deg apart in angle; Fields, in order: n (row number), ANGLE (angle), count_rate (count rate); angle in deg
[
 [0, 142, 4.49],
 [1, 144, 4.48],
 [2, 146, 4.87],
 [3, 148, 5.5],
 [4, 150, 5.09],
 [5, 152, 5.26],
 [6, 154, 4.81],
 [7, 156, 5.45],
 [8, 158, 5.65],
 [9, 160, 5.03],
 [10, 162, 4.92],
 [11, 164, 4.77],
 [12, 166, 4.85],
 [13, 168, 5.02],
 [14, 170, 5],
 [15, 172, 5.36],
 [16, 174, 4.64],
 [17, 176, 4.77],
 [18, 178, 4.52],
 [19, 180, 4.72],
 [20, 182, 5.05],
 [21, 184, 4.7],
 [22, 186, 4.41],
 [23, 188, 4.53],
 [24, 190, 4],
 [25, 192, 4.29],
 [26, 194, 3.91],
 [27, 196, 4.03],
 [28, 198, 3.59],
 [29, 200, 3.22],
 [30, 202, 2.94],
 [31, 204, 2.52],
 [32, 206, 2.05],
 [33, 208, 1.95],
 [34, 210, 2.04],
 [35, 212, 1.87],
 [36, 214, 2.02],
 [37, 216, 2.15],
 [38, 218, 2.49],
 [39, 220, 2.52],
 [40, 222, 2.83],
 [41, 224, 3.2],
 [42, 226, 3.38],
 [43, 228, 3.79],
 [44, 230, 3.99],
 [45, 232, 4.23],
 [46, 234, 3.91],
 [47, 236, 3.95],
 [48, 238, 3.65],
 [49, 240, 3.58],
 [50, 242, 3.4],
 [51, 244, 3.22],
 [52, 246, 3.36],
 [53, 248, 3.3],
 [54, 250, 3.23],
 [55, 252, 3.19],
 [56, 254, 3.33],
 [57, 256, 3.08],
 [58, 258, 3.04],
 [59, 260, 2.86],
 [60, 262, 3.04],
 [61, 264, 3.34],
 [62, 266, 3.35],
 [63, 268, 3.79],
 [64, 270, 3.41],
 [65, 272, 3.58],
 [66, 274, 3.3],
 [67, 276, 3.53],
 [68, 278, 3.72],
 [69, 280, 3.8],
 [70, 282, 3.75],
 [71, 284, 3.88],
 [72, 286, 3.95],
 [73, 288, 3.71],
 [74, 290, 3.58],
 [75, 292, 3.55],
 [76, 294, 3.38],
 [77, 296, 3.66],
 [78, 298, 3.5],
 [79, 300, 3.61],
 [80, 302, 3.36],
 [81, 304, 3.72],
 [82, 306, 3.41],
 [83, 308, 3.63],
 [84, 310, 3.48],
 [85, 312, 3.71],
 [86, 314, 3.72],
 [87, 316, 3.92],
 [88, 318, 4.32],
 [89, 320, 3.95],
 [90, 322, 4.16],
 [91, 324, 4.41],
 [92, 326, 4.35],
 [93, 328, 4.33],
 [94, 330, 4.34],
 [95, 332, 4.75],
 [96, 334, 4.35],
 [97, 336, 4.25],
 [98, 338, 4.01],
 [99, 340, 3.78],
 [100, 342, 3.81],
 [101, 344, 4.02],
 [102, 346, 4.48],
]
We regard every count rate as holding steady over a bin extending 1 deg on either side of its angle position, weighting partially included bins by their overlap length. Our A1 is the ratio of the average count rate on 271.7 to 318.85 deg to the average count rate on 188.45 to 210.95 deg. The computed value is 1.15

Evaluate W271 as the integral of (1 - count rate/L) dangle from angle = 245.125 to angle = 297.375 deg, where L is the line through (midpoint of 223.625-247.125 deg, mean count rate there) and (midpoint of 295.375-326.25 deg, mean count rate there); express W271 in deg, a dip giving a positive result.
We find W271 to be 3.8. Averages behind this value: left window 3.65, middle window 3.45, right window 3.8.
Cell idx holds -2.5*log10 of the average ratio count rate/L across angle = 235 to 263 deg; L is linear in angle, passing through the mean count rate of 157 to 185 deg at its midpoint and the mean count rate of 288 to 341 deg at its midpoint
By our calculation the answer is 0.30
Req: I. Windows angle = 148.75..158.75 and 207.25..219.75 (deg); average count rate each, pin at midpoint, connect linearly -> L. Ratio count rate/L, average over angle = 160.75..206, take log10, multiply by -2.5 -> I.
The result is -0.17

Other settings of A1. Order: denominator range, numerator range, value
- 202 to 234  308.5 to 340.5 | 1.48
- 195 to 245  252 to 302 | 1.14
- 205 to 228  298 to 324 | 1.52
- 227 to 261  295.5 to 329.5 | 1.11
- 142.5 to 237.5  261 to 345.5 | 0.95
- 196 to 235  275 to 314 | 1.25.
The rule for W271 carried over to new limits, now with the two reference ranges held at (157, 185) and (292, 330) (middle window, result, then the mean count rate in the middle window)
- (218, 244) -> 5.64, 3.48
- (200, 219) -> 9.65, 2.28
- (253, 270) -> 3.92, 3.24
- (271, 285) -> 1.47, 3.65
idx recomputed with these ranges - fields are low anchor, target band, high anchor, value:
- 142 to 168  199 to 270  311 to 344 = 0.435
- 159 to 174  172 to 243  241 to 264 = 0.167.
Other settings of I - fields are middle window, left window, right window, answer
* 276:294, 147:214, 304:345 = 0.10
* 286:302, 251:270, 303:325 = 0.01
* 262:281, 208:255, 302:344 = 0.00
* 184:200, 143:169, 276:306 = 0.15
